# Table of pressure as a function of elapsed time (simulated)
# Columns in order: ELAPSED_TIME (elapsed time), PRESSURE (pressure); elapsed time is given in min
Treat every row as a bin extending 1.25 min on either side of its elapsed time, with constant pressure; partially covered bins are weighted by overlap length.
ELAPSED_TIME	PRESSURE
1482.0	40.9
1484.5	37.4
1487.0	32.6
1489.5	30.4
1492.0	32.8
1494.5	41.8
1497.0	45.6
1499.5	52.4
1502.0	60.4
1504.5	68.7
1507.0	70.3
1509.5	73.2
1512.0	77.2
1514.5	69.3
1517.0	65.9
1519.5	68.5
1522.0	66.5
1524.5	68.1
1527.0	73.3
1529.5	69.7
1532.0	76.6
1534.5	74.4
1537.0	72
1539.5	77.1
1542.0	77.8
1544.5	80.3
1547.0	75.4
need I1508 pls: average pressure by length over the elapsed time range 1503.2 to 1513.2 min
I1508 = 72.3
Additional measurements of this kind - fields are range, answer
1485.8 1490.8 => 31.5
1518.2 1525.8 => 67.7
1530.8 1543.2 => 75.6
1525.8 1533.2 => 73.2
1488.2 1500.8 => 40.6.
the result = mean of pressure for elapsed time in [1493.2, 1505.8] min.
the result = 53.8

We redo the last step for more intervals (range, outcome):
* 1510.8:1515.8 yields 73.1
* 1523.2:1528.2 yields 70.6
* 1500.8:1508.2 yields 66.5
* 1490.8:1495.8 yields 37.4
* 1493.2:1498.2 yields 43.6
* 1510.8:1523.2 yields 69.5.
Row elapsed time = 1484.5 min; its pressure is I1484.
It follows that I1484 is 37.4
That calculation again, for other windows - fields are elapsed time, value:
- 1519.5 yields 68.5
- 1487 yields 32.6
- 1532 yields 76.6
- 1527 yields 73.3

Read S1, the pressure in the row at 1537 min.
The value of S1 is 72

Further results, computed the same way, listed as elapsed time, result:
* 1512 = 77.2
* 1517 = 65.9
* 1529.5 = 69.7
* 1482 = 40.9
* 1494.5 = 41.8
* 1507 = 70.3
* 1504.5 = 68.7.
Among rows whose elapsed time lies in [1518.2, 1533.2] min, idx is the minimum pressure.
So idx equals 66.5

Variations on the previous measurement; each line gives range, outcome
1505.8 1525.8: 65.9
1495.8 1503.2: 45.6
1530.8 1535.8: 74.4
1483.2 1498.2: 30.4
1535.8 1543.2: 72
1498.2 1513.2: 52.4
